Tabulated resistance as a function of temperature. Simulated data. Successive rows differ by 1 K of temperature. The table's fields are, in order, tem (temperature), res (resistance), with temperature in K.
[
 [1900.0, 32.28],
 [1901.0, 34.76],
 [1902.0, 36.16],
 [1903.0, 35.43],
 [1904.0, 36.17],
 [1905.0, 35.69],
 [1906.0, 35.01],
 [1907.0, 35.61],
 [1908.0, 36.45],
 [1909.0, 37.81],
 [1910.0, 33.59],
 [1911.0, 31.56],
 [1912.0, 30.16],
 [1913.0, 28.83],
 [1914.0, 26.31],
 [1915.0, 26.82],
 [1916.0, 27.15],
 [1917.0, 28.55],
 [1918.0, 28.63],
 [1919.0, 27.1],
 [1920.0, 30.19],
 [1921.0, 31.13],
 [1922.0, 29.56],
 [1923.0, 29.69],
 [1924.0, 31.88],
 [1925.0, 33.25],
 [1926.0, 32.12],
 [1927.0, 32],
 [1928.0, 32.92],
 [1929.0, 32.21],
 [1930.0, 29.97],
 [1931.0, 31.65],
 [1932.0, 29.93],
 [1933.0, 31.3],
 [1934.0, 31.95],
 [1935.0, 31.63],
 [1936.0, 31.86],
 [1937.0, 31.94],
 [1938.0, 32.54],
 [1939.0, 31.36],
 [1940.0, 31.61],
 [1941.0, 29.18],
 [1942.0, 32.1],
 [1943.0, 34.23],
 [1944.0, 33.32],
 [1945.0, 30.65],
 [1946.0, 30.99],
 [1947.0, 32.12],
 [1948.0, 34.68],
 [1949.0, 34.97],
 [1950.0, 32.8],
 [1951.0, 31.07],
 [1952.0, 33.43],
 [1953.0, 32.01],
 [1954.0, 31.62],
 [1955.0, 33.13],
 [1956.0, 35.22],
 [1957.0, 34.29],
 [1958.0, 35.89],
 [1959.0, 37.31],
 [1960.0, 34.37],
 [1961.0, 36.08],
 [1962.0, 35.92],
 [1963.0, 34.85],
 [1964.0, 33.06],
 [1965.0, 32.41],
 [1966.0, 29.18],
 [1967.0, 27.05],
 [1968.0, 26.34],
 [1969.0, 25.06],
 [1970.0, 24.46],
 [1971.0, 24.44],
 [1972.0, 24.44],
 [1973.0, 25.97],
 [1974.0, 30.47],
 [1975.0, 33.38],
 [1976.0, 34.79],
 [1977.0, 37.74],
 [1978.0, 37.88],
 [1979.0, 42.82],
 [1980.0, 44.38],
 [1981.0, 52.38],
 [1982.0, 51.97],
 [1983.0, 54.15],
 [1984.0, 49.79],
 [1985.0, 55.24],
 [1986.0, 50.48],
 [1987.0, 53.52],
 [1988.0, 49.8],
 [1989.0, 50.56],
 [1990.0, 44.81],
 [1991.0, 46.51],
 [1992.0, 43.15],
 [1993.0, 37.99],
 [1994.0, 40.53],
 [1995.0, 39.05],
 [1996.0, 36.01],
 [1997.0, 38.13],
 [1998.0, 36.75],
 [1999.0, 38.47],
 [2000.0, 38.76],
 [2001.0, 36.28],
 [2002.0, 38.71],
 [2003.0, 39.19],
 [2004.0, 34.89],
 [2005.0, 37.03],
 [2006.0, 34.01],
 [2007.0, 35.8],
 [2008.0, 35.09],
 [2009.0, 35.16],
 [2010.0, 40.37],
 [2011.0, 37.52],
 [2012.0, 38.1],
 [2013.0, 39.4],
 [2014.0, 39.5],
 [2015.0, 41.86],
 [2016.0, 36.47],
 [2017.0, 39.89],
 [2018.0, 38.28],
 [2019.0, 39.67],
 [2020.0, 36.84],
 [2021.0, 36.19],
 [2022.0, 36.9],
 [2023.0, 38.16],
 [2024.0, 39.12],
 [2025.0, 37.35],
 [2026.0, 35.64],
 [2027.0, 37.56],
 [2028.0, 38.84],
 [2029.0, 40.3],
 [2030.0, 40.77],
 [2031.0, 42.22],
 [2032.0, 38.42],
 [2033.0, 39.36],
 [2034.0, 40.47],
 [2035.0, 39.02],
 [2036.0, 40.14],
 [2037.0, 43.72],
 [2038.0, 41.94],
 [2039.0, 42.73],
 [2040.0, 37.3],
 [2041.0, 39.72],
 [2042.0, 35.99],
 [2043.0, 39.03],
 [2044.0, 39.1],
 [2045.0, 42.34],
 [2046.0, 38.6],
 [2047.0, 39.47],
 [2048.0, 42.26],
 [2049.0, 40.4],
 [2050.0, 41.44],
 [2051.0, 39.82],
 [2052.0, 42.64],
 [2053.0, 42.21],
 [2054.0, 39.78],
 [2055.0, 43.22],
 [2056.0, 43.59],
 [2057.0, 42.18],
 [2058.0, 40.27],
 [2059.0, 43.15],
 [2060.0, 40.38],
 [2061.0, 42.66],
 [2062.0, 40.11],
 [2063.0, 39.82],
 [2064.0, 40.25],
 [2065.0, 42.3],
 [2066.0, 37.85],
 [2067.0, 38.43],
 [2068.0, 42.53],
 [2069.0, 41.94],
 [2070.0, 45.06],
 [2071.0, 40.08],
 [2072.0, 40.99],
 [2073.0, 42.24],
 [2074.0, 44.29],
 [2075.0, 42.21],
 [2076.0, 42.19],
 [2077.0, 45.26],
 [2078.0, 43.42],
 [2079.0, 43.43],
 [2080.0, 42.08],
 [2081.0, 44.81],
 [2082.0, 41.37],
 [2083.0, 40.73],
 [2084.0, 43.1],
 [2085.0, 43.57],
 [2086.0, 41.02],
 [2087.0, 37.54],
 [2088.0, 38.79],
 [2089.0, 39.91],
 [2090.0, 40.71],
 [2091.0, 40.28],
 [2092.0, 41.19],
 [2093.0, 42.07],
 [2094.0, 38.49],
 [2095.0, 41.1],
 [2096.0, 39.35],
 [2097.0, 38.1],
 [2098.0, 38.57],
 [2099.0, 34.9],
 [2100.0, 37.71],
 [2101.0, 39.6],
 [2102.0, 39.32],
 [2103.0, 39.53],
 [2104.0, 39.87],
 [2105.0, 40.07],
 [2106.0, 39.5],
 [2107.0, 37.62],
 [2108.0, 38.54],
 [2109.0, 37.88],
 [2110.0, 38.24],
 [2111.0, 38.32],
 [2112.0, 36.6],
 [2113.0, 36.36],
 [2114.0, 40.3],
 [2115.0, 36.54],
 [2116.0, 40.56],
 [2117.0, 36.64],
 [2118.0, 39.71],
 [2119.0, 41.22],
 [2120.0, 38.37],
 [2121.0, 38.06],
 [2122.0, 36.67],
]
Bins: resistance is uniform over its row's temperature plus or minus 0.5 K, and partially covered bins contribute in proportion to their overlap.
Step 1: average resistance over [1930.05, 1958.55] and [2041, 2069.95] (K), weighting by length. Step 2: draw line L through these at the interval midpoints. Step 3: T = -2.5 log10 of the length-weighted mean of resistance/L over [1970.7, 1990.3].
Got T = -0.21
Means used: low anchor 32.4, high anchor 40.8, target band 42.6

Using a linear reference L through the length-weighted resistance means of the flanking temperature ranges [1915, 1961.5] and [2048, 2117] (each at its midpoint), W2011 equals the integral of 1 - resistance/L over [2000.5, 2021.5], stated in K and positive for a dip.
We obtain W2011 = -0.8 K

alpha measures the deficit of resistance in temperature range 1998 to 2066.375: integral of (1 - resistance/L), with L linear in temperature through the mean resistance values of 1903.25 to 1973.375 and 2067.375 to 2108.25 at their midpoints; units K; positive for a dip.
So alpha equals -3.6 K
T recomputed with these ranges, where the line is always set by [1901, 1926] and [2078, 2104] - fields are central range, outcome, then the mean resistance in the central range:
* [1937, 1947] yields 0.047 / 31.8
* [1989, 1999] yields -0.144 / 40.7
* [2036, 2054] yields -0.065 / 40.5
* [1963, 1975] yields 0.223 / 28.1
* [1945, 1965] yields 0.002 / 33.8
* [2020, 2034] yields -0.036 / 38.5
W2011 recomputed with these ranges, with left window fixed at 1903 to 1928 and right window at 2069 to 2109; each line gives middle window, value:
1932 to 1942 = 0.4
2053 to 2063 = -0.7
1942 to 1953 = 0.2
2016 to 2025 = -0.2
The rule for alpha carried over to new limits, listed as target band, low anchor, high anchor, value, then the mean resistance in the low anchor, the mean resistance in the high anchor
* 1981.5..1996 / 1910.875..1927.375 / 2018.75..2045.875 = -4.8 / 29.6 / 39.2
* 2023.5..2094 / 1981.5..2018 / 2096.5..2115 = -2.1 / 41.5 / 38.3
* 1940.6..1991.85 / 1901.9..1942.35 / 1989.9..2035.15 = -2.1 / 31.6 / 38.5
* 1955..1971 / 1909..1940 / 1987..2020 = 1.4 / 30.7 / 39.5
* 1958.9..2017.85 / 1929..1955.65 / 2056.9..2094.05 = -5.0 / 32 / 41.5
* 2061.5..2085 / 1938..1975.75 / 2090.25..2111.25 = -2.7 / 31.6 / 39.1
